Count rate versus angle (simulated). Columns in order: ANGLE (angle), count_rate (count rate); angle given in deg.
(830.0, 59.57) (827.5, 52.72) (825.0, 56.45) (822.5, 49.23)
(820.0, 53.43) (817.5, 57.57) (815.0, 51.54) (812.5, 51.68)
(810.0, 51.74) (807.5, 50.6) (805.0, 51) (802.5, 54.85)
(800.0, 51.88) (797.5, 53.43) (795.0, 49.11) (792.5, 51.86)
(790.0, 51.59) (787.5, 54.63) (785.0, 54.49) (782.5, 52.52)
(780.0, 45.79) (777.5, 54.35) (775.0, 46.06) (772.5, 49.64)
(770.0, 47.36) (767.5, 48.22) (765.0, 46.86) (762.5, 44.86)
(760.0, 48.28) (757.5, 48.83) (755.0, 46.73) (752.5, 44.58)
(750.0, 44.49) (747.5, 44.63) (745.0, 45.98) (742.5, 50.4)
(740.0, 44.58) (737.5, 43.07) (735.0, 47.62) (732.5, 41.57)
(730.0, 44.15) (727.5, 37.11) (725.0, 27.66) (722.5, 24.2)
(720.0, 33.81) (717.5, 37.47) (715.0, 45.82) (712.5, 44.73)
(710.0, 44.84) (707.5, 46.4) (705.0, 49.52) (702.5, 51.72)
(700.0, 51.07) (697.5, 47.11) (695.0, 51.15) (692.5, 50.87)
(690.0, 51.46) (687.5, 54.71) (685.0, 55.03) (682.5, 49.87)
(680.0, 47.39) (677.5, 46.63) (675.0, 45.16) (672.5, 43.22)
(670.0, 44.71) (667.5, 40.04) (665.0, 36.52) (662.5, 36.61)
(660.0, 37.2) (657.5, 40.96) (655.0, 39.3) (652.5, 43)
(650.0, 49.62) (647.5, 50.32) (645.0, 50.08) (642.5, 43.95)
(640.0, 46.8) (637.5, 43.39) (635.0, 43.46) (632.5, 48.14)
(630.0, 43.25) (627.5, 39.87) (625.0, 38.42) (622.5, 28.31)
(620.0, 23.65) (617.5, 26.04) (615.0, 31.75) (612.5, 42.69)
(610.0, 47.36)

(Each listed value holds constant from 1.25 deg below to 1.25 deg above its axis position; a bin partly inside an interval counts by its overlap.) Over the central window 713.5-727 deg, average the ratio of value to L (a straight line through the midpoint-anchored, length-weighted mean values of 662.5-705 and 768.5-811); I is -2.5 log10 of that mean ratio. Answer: 0.39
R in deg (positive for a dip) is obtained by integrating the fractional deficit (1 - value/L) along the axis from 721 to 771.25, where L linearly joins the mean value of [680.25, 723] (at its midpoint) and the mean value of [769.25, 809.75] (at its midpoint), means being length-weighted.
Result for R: 5.77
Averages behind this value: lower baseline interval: 46.9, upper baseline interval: 51.3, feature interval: 43.5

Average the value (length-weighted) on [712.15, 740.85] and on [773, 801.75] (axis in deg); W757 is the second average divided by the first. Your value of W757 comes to 1.32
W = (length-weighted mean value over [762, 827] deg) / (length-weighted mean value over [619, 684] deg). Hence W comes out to 1.21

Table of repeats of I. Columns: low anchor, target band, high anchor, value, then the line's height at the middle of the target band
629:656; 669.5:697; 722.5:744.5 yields -0.13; 43.6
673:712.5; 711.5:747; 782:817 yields 0.23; 50.3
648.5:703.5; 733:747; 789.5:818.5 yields 0.07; 49.1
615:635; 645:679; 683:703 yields 0.03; 44.3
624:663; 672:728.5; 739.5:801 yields 0.02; 45.9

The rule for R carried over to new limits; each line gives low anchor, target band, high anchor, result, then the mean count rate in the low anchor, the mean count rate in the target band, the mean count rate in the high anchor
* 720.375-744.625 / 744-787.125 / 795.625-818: -2.3 deg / 40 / 48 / 52.4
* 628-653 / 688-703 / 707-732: -3.6 deg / 46.1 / 50.7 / 38.5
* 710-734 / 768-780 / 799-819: -0.6 deg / 37.9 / 48.9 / 52.6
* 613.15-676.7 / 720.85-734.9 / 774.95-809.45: 3.3 deg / 40.6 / 35.9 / 51.8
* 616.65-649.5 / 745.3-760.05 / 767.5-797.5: 0.8 deg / 40.8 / 46.1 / 50.7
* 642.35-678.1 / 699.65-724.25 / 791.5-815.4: 2.0 deg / 43.1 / 42.4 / 51.8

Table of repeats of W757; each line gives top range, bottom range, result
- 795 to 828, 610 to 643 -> 1.36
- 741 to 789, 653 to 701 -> 1.06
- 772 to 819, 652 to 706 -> 1.13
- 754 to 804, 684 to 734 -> 1.13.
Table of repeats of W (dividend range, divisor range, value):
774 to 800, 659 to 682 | 1.22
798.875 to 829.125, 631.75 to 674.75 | 1.22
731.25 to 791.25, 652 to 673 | 1.20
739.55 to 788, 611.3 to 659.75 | 1.18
